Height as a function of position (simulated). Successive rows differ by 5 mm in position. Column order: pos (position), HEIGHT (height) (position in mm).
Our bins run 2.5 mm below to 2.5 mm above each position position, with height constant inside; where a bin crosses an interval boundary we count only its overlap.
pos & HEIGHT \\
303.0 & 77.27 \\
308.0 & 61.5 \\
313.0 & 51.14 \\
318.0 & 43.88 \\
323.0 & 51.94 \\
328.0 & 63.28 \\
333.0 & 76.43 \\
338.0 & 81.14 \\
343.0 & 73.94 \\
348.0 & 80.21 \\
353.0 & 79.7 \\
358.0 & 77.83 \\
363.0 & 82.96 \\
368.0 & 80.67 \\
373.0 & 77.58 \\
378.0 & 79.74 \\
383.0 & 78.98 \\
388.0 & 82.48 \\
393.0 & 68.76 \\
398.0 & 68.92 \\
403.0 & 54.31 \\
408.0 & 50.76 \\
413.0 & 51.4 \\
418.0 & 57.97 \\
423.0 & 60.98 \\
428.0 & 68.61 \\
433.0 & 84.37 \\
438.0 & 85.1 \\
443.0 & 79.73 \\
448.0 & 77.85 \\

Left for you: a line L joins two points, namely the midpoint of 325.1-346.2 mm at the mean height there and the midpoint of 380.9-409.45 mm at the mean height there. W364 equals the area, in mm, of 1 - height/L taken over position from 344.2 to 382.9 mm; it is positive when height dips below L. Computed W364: -4.8 mm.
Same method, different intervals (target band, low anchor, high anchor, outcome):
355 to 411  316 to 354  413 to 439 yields -3.4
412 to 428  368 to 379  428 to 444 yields 4.3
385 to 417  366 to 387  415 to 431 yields 3.7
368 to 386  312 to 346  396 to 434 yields -4.8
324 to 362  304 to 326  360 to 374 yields -3.9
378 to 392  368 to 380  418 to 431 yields -0.6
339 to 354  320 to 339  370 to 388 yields -1.5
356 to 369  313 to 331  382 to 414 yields -4.6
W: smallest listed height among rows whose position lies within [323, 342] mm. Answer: 51.94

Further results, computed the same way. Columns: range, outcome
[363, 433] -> 50.76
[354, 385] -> 77.58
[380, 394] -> 68.76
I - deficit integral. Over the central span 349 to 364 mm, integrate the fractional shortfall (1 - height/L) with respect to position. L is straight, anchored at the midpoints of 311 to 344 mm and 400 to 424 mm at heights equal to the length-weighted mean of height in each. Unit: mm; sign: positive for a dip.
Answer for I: -4.9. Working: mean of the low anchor 62.8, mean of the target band 79.9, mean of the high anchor 55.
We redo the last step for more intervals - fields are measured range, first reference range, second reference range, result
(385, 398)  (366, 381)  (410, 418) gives -1.3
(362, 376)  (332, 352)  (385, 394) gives -0.5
